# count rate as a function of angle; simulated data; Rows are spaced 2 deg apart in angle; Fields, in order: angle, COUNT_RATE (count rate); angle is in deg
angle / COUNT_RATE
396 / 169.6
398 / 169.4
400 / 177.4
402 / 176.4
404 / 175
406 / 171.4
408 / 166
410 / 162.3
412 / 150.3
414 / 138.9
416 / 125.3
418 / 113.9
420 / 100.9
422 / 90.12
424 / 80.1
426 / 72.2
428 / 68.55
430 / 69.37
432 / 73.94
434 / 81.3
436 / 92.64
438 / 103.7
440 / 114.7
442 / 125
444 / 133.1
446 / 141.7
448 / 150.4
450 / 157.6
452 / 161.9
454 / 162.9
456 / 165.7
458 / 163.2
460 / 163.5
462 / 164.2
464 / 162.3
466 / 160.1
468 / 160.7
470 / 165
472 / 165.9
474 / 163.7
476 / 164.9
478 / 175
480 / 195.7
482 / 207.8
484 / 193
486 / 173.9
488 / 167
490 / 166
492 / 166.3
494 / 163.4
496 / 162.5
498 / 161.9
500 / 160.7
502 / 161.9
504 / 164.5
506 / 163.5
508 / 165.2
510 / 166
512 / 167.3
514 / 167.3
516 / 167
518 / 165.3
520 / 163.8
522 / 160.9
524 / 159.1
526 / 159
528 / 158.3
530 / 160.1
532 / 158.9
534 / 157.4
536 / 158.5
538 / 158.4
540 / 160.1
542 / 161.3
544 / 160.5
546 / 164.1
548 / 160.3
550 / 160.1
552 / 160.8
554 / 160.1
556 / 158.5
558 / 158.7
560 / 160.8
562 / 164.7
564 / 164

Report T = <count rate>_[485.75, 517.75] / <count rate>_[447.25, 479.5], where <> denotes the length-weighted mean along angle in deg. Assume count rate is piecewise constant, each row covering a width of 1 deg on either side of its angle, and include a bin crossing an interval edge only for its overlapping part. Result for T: 1.01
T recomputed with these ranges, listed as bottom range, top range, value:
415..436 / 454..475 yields 1.86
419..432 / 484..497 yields 2.11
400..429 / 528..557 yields 1.23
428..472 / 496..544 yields 1.19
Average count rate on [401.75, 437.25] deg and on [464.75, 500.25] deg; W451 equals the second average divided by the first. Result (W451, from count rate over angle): 1.5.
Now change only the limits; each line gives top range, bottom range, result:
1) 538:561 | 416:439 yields 1.83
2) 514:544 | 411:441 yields 1.63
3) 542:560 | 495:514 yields 0.98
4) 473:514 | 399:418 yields 1.08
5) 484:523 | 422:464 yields 1.35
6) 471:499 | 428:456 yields 1.44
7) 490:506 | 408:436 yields 1.57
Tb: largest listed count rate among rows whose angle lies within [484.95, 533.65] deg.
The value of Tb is 173.9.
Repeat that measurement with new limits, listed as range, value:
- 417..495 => 207.8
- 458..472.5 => 165.9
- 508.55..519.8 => 167.3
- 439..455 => 162.9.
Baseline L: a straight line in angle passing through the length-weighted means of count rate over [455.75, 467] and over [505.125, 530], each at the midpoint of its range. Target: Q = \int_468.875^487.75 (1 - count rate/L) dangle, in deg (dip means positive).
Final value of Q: -1.7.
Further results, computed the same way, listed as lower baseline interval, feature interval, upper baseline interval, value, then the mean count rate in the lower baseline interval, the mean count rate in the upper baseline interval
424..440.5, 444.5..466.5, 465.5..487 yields -4.6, 83.4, 175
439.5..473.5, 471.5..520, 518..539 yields -3.8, 155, 160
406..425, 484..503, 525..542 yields -2.3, 128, 159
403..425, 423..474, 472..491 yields 8.8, 134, 178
